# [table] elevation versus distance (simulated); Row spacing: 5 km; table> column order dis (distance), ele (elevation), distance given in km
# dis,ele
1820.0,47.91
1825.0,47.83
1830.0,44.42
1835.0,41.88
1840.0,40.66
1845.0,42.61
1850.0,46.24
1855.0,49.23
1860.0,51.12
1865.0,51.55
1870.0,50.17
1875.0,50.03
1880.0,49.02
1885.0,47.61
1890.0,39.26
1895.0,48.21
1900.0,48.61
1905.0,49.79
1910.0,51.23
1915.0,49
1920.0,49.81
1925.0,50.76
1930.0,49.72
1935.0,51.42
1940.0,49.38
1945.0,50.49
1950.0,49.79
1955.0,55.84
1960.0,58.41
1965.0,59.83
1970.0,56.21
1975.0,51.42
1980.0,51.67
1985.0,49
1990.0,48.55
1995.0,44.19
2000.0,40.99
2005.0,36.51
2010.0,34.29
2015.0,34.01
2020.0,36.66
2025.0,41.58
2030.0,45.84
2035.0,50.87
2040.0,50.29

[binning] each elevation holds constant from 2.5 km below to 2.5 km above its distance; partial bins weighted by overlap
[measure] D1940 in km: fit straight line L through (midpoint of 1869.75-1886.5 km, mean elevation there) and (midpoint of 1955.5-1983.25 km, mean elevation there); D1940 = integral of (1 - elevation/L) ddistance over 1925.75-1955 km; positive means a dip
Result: 1.5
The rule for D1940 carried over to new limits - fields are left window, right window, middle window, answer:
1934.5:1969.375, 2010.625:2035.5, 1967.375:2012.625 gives 1.0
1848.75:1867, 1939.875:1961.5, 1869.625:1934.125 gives 3.1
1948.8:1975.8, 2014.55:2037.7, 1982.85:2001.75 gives 1.4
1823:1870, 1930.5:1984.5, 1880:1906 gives 1.3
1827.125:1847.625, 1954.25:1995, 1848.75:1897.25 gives -3.3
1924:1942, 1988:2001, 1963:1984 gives -3.4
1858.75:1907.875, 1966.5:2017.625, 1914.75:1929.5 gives -0.9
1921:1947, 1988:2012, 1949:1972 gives -4.9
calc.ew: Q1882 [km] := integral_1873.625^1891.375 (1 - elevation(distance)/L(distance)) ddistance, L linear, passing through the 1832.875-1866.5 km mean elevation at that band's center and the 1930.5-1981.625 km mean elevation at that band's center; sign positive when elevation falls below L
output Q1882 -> 0.58 km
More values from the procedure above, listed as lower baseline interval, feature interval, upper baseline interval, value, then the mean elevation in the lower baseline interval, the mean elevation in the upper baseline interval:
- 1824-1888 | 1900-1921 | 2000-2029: -2.91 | 47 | 37.5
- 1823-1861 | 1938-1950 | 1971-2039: -1.49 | 45.2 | 43.9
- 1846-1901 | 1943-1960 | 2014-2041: -2.73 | 48.1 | 43.3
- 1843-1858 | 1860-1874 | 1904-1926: -1.05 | 46.3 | 50.1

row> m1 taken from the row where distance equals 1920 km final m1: 49.81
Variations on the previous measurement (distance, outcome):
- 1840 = 40.66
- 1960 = 58.41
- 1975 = 51.42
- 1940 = 49.38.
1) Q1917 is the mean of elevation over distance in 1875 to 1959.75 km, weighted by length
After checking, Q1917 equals 49.6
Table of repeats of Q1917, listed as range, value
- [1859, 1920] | 48.8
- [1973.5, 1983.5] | 51.3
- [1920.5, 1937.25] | 50.5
